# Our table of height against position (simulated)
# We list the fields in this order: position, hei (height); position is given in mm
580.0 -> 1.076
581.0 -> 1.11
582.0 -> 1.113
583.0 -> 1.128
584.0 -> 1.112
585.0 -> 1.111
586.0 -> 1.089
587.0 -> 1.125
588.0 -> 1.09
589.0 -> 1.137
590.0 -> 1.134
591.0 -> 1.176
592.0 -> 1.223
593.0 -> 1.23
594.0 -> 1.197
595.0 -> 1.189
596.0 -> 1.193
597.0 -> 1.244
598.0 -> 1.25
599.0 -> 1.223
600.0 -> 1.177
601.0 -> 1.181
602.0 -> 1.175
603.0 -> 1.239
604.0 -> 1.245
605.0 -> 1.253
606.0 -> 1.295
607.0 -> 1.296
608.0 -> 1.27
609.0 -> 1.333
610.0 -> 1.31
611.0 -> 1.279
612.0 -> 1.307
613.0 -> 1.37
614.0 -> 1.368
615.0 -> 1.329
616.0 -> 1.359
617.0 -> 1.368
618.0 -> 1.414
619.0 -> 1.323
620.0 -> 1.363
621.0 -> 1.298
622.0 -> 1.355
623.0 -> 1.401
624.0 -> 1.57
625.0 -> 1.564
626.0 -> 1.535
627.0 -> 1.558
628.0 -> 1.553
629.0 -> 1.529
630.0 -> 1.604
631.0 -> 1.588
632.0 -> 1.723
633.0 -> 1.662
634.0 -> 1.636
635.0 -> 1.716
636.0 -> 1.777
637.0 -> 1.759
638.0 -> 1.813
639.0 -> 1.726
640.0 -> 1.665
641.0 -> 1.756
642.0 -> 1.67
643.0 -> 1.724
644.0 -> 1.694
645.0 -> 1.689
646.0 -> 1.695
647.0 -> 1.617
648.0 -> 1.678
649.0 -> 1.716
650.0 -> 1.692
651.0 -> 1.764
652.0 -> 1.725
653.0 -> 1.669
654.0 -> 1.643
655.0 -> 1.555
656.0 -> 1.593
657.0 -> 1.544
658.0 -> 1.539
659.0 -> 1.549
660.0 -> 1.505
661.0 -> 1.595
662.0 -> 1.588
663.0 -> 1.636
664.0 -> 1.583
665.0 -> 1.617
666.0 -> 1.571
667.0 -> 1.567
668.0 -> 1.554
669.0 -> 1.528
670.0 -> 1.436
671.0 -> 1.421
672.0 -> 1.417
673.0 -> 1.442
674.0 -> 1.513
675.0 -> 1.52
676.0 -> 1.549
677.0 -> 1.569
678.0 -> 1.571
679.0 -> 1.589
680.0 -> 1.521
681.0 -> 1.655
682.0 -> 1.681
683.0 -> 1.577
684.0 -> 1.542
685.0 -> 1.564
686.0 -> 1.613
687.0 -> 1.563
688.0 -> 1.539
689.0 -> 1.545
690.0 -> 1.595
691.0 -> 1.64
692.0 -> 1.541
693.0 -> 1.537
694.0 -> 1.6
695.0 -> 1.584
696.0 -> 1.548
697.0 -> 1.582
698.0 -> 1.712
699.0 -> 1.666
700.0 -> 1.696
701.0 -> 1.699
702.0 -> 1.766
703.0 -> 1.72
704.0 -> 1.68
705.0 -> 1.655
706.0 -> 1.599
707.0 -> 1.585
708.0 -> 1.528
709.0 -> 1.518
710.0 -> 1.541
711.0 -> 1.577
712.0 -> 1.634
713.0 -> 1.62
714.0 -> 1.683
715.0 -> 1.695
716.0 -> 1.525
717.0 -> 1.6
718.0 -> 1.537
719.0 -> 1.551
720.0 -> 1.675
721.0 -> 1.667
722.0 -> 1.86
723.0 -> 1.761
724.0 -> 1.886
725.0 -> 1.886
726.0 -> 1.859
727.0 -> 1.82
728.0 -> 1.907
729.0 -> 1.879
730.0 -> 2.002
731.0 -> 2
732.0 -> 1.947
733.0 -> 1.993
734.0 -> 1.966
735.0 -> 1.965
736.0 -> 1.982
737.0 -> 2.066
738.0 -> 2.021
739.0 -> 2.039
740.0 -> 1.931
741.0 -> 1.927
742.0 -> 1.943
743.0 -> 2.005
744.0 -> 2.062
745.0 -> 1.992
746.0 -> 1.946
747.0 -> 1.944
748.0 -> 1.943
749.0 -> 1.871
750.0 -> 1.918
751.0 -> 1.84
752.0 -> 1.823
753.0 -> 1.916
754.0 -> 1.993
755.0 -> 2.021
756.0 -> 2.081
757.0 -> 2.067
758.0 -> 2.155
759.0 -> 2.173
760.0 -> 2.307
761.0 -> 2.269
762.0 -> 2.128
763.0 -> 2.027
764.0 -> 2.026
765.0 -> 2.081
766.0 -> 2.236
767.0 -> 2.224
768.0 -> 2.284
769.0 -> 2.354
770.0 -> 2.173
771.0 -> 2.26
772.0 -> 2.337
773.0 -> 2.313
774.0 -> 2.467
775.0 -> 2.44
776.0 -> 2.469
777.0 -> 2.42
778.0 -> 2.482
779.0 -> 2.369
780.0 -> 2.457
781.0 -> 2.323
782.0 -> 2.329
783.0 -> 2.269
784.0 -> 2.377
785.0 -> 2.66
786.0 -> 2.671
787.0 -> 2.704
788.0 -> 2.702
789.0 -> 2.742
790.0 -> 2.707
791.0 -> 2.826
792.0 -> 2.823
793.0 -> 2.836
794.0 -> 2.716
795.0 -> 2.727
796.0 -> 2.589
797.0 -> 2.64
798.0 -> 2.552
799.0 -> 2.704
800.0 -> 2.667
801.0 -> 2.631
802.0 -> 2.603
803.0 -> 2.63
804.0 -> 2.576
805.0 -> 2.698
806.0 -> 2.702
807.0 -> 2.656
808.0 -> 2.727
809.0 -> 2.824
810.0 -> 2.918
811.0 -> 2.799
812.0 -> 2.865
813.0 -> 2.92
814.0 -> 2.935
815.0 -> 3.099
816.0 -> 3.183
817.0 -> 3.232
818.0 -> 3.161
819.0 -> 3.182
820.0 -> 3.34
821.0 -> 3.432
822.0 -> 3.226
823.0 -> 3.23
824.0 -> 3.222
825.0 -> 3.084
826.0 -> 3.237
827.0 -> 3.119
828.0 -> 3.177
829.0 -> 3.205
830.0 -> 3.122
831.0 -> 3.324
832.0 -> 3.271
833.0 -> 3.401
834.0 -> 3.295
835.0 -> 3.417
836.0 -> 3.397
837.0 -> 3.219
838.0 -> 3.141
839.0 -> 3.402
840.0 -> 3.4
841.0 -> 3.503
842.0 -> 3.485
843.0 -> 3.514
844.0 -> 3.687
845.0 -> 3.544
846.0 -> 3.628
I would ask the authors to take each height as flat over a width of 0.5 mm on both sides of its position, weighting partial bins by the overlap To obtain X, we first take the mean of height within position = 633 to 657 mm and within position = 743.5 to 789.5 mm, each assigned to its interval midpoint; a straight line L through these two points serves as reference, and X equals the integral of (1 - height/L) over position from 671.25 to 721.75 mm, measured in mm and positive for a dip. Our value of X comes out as 8.53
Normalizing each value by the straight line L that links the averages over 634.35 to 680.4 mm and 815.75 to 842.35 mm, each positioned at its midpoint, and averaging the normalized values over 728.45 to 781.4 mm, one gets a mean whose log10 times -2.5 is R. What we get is 0.21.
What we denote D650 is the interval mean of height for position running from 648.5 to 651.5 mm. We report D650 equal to 1.72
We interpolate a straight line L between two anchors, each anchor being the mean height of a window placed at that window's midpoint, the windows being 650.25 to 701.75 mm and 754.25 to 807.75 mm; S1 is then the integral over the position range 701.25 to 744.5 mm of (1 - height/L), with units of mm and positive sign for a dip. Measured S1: 3.9 mm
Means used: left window 1.58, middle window 1.79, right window 2.45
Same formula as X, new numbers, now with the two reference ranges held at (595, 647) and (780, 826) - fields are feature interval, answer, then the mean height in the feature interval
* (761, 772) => 1.5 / 2.19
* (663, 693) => 5.2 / 1.55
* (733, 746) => 1.9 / 1.99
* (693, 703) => 1.9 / 1.65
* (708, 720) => 3.1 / 1.59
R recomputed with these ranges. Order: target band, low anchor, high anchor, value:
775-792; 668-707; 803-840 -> 0.06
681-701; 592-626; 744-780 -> 0.10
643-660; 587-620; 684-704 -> -0.14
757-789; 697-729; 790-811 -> 0.02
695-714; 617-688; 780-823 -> 0.22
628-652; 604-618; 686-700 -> -0.19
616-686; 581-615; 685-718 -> -0.12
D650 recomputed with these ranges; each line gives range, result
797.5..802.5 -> 2.63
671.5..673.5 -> 1.43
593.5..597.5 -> 1.21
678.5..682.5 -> 1.61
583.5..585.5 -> 1.11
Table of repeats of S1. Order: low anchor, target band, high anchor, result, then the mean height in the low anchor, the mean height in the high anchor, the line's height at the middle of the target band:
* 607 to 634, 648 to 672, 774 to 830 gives 1.9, 1.44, 2.8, 1.73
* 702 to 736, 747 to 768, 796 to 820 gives 1.5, 1.74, 2.83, 2.21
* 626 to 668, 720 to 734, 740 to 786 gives 0.9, 1.64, 2.17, 2.01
